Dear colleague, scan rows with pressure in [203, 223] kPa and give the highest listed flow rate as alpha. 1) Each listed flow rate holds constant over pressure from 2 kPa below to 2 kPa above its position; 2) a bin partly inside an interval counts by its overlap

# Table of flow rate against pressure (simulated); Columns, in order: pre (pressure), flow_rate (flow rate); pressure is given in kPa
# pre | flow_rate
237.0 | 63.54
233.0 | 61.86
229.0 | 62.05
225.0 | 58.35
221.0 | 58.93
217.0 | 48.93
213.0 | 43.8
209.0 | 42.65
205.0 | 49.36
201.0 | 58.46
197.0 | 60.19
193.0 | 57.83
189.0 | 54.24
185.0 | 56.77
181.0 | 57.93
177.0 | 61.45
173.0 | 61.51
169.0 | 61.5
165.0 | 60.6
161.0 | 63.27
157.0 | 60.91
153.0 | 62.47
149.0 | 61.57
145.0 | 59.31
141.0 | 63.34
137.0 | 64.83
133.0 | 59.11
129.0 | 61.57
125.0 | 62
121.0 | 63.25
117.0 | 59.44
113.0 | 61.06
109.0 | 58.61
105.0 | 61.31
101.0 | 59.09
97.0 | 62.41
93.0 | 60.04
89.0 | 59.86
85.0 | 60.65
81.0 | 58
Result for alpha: 58.93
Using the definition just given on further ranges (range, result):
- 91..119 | 62.41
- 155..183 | 63.27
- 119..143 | 64.83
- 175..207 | 61.45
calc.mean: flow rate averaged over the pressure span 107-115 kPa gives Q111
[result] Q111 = 59.8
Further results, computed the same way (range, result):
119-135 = 61.5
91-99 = 61.2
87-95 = 60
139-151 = 61.4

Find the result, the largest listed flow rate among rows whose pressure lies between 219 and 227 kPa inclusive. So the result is 58.93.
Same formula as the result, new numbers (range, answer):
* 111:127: 63.25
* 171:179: 61.51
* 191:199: 60.19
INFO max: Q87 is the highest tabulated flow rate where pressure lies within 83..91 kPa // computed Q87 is 60.65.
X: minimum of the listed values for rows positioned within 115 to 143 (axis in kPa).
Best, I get 59.11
